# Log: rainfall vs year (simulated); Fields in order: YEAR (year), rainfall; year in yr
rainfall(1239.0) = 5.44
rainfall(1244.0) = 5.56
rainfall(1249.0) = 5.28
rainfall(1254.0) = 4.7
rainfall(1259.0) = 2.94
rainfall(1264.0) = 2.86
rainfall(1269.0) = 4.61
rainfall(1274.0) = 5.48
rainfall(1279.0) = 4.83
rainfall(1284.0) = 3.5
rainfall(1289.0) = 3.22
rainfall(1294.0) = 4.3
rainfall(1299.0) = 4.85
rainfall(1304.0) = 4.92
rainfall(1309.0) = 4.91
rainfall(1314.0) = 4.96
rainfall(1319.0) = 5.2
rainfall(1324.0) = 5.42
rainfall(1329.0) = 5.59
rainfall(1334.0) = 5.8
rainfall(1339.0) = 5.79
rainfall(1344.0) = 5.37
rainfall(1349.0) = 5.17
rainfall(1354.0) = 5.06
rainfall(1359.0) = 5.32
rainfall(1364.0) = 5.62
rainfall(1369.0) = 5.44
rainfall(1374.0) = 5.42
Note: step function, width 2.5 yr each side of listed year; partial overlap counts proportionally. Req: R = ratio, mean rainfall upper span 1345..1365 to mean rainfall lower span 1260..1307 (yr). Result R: 1.24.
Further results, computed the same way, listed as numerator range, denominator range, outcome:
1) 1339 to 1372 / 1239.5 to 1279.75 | 1.18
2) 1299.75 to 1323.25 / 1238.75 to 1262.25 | 1.08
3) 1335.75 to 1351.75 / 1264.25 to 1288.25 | 1.26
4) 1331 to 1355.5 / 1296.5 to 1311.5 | 1.12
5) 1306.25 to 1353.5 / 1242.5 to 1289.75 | 1.24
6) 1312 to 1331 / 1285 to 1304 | 1.27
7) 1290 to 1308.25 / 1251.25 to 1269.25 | 1.24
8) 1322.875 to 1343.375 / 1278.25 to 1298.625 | 1.42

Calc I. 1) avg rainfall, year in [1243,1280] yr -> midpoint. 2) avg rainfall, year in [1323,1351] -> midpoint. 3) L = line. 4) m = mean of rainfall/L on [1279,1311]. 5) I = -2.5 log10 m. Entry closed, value 0.15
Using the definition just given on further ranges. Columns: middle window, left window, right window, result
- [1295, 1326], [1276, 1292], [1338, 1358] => -0.12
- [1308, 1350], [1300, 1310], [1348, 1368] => -0.06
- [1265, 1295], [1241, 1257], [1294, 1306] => 0.16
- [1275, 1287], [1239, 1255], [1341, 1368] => 0.23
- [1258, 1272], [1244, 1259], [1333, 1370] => 0.32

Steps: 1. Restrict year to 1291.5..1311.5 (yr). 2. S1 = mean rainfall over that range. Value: 4.75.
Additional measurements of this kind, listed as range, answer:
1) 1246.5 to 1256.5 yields 4.99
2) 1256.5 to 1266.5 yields 2.9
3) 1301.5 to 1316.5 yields 4.93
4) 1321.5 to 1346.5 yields 5.59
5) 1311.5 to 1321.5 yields 5.08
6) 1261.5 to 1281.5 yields 4.45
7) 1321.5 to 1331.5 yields 5.5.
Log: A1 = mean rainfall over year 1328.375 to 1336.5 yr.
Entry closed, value 5.72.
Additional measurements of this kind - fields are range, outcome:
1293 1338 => 5.16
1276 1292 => 3.92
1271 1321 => 4.61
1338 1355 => 5.33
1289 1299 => 4.17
